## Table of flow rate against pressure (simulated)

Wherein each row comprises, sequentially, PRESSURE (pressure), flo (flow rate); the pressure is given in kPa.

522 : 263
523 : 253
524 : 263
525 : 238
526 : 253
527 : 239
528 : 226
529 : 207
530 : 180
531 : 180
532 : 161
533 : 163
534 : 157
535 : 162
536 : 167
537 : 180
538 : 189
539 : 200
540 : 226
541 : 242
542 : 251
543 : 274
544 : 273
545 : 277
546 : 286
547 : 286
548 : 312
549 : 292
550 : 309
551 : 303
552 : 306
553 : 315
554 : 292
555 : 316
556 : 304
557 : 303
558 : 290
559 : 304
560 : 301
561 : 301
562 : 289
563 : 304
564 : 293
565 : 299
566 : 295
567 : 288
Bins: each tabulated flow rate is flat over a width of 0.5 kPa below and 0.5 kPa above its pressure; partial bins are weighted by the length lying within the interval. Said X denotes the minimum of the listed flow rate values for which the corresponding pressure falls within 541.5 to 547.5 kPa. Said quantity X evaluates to 251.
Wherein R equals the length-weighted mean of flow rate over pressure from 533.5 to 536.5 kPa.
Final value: 162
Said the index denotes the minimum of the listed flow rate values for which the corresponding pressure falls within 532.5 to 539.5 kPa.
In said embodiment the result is 157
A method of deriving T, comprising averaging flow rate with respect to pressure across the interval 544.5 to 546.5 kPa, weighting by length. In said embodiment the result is 282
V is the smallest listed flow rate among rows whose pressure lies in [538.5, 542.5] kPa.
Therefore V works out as 200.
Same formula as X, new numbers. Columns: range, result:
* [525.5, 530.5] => 180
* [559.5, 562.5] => 289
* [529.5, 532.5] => 161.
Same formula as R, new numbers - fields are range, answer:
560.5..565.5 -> 297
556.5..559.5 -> 299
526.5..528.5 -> 232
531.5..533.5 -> 162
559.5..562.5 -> 297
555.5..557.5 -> 304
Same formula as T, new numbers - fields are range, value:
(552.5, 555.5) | 308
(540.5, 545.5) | 263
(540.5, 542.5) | 246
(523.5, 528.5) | 244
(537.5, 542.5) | 222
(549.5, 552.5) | 306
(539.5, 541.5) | 234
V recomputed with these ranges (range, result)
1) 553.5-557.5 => 292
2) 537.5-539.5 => 189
